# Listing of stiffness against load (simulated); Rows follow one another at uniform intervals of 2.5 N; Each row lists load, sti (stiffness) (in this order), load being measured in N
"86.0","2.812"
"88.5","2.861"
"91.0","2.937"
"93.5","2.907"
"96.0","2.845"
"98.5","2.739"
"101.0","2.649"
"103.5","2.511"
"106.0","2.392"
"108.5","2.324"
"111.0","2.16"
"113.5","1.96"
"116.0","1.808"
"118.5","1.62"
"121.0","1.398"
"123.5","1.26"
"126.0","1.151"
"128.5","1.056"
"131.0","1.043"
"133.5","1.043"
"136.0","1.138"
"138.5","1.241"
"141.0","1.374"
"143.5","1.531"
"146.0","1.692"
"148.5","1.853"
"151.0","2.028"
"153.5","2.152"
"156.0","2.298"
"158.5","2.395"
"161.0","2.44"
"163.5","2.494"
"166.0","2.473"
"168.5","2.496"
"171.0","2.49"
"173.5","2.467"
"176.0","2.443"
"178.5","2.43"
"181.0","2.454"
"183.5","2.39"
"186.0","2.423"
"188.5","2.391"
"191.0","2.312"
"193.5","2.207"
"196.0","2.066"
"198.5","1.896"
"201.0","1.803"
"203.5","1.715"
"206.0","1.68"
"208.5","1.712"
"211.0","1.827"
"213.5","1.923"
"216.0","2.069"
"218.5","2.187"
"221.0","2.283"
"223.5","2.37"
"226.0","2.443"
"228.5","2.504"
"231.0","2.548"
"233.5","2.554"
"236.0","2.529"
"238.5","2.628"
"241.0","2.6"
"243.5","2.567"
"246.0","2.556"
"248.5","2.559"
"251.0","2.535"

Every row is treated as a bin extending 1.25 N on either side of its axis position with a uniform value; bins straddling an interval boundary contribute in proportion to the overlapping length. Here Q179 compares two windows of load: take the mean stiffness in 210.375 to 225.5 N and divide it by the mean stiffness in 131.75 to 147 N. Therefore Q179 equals 1.62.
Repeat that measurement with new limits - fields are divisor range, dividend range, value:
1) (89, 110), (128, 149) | 0.50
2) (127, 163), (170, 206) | 1.33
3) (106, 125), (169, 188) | 1.34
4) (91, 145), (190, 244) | 1.19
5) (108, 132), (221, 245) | 1.61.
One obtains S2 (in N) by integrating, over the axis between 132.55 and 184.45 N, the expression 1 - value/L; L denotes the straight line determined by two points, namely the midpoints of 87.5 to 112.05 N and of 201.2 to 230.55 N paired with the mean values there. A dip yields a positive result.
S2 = 5.9 N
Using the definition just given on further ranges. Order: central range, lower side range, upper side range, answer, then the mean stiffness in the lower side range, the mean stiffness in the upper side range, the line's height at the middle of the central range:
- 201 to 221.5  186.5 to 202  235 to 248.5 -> 3.49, 2.13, 2.58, 2.29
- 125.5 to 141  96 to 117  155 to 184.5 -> 8.17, 2.36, 2.44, 2.39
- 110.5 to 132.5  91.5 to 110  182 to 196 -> 9.41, 2.63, 2.32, 2.56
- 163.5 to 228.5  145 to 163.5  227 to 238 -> 3.86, 2.15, 2.54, 2.36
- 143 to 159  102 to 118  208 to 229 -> 1.24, 2.17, 2.15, 2.16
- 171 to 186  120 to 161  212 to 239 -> -4.07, 1.57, 2.35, 1.92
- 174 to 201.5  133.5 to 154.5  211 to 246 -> -3.92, 1.59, 2.39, 2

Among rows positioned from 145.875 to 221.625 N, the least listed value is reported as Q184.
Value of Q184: 1.68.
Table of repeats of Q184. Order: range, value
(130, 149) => 1.043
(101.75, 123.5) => 1.26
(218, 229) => 2.187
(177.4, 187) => 2.39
